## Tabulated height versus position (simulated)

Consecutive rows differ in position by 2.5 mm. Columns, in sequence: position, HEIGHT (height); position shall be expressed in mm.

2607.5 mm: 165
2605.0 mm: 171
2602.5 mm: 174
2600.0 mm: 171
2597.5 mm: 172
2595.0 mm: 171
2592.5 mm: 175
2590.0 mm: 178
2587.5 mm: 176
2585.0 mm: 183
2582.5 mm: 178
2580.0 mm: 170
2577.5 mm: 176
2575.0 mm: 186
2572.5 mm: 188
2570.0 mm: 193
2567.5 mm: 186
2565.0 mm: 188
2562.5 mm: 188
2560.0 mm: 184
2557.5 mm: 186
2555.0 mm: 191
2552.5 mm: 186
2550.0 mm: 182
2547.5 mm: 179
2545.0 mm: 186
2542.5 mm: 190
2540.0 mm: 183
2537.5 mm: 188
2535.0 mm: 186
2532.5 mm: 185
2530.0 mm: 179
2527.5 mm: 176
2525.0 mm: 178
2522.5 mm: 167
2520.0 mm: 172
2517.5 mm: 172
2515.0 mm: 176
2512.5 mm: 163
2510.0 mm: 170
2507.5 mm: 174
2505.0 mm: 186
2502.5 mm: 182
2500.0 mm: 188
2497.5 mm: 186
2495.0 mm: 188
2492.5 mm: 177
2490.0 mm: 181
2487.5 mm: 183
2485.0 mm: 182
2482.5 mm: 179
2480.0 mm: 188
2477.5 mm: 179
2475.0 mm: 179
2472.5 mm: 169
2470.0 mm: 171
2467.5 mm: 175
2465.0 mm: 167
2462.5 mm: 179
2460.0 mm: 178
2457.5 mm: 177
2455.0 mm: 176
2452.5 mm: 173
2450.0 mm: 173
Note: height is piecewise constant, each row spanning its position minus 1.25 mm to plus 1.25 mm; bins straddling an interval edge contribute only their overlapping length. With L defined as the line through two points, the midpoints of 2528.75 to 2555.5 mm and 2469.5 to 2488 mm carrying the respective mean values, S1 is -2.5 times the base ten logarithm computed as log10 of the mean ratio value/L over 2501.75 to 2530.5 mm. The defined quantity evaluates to 0.05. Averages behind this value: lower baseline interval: 179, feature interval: 174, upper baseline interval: 185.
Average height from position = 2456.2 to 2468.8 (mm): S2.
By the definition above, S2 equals 175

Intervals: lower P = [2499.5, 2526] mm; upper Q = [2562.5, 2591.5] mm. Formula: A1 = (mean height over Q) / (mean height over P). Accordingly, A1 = 1.0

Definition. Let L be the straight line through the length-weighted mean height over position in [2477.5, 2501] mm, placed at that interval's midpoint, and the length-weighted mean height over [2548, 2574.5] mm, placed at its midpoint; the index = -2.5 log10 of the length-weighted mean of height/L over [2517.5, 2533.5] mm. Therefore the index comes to 0.057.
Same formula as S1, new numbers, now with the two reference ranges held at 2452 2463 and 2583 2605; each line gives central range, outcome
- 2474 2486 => -0.031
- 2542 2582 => -0.057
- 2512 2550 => -0.021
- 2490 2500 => -0.046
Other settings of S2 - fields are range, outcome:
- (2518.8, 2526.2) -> 172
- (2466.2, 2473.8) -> 172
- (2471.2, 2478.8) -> 176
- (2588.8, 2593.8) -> 176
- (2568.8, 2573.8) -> 190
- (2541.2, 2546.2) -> 188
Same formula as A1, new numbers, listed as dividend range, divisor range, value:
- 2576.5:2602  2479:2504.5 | 0.95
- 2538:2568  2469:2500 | 1.03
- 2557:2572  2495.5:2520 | 1.06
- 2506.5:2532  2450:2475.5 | 0.99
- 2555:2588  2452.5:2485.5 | 1.04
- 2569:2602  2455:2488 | 1.00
